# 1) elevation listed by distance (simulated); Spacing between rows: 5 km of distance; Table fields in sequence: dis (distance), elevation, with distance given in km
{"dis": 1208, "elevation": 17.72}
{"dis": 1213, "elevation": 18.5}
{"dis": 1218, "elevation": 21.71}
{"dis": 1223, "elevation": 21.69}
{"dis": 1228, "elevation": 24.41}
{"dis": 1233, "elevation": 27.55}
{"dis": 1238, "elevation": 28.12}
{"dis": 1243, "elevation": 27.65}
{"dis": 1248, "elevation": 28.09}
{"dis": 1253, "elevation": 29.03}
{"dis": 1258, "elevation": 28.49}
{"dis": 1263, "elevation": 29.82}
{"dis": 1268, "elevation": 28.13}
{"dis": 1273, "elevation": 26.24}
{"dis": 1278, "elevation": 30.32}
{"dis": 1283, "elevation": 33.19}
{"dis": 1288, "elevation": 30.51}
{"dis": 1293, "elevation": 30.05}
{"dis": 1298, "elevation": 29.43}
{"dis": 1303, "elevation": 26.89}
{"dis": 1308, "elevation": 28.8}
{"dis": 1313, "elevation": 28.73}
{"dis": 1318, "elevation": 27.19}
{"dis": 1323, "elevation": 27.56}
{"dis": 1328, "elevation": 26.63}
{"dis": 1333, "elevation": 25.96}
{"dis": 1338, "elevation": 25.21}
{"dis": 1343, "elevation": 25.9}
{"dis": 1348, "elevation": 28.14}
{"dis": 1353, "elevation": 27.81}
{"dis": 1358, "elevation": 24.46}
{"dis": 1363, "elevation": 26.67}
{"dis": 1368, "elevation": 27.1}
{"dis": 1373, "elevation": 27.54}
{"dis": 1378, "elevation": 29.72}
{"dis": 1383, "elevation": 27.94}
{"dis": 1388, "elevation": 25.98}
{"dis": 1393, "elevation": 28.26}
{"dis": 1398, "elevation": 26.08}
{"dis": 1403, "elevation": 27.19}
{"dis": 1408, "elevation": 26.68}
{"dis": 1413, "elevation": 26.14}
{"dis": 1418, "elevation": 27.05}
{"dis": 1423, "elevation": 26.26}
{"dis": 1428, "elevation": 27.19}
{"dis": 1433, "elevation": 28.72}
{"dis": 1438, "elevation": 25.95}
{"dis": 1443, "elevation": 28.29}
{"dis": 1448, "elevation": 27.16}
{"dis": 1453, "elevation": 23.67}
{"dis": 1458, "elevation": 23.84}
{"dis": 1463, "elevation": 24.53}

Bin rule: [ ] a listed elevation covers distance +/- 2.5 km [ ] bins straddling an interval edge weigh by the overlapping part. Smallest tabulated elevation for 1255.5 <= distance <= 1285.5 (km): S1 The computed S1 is 26.24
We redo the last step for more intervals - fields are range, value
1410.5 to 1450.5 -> 25.95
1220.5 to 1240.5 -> 21.69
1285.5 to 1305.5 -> 26.89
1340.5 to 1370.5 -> 24.46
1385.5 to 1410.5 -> 25.98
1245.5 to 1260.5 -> 28.09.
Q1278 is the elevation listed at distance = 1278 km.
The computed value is 30.32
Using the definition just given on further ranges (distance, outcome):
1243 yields 27.65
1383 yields 27.94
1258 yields 28.49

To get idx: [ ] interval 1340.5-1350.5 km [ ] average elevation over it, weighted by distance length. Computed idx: 27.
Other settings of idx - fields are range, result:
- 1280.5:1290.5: 31.9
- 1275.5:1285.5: 31.8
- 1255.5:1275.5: 28.2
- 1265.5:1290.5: 29.7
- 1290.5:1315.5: 28.8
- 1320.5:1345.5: 26.3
